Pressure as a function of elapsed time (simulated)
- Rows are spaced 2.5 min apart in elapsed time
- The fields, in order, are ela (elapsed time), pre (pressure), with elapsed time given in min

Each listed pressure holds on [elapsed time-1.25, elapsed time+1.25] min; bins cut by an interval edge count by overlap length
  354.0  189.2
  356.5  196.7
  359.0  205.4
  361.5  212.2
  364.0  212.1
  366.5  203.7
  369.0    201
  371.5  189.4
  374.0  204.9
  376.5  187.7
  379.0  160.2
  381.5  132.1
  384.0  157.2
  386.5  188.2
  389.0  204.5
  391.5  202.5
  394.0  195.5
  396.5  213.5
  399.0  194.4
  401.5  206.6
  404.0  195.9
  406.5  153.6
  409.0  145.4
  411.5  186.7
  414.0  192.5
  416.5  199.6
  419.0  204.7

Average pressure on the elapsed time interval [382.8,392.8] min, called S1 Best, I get 188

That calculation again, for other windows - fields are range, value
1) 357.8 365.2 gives 210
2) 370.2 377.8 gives 194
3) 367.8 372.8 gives 195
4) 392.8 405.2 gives 201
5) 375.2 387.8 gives 165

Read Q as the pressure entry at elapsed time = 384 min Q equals 157.2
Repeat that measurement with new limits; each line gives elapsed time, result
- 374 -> 204.9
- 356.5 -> 196.7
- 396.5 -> 213.5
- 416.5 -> 199.6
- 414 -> 192.5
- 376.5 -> 187.7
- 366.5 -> 203.7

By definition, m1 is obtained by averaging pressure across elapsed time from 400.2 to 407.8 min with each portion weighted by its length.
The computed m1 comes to 185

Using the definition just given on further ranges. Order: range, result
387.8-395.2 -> 201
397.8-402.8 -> 201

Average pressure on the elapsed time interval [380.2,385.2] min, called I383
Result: 145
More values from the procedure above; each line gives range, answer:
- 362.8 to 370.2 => 206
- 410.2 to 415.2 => 189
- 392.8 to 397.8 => 204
